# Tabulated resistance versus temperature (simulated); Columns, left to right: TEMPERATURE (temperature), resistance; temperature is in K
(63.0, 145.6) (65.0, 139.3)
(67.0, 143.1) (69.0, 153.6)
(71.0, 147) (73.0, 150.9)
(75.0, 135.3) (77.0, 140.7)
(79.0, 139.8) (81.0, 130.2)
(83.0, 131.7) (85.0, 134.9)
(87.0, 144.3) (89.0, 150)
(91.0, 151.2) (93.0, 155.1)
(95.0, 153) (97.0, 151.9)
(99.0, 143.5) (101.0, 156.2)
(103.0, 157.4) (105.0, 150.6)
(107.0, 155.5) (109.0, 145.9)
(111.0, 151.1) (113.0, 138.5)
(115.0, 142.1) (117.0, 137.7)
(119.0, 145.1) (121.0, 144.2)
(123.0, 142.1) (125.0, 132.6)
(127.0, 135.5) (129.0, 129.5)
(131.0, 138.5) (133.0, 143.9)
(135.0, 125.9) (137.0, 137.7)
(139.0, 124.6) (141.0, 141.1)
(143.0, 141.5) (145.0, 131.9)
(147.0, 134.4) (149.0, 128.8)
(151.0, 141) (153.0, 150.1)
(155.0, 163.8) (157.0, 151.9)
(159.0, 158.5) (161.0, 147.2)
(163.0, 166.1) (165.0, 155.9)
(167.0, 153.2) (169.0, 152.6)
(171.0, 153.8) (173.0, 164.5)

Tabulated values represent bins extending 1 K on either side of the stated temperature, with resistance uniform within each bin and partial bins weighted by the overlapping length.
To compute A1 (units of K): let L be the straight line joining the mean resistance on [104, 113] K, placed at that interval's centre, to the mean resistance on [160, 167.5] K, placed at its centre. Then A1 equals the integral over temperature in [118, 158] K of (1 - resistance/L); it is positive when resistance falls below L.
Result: 3.56 K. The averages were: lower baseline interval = 149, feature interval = 139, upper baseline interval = 156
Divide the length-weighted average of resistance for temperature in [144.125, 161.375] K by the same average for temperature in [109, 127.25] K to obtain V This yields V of 1.03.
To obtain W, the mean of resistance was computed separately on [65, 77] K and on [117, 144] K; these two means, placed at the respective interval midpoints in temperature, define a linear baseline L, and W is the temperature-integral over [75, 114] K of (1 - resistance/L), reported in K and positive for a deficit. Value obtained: -1.2 K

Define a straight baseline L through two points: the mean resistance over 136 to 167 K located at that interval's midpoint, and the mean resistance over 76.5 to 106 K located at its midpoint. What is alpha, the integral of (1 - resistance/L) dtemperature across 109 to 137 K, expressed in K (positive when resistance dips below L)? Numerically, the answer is 1.2 K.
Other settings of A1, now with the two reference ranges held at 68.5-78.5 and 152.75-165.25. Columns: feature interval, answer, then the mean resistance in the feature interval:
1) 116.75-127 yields 0.77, 140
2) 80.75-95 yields 0.29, 144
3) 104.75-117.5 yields 0.34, 146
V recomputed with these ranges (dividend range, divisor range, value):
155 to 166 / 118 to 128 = 1.12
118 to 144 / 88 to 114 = 0.91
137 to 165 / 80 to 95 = 1.01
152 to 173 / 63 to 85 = 1.10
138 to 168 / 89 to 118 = 0.98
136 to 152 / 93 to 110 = 0.89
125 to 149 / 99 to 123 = 0.91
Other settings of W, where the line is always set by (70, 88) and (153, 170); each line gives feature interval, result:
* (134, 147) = 1.53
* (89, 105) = -1.04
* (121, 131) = 0.84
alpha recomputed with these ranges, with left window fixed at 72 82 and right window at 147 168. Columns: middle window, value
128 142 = 1.25 K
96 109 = -0.82 K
